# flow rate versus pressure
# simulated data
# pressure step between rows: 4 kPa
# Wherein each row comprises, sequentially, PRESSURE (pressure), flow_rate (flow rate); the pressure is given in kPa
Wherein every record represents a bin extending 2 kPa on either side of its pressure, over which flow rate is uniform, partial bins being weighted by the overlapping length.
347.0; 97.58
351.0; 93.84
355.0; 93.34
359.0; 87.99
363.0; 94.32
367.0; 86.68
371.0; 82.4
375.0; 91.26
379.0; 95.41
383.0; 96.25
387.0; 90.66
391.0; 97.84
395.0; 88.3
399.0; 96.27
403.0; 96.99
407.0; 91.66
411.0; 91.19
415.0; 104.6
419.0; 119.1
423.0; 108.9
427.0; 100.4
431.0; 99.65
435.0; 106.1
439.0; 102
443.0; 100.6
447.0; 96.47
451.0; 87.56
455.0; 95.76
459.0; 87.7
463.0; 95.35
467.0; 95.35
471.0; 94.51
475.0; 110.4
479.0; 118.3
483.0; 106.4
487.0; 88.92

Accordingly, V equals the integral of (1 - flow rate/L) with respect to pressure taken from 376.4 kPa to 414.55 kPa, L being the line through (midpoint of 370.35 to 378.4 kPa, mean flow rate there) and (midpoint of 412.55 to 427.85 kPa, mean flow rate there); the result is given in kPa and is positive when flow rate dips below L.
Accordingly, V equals 1.4 kPa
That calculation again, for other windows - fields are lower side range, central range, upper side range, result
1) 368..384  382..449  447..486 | -3.60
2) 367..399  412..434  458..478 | -2.57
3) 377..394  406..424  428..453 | -1.21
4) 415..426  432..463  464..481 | 3.13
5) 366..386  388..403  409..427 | 0.48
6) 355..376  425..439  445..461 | -1.67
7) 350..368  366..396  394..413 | 0.29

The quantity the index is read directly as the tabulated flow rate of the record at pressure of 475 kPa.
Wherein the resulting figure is 110.4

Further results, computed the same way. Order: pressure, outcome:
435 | 106.1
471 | 94.51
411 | 91.19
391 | 97.84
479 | 118.3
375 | 91.26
